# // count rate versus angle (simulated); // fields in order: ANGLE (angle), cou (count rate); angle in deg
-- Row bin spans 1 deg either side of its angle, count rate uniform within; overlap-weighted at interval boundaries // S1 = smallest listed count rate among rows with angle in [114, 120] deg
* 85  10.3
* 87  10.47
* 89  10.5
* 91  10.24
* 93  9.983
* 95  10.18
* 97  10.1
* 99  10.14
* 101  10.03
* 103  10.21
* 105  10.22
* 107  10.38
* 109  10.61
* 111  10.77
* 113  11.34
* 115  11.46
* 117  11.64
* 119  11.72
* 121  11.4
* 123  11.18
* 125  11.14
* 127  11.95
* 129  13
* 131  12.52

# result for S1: 11.46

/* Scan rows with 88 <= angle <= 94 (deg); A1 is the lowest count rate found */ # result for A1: 9.983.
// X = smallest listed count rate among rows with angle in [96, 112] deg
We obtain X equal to 10.03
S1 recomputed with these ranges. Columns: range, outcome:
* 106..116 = 10.38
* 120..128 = 11.14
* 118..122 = 11.4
